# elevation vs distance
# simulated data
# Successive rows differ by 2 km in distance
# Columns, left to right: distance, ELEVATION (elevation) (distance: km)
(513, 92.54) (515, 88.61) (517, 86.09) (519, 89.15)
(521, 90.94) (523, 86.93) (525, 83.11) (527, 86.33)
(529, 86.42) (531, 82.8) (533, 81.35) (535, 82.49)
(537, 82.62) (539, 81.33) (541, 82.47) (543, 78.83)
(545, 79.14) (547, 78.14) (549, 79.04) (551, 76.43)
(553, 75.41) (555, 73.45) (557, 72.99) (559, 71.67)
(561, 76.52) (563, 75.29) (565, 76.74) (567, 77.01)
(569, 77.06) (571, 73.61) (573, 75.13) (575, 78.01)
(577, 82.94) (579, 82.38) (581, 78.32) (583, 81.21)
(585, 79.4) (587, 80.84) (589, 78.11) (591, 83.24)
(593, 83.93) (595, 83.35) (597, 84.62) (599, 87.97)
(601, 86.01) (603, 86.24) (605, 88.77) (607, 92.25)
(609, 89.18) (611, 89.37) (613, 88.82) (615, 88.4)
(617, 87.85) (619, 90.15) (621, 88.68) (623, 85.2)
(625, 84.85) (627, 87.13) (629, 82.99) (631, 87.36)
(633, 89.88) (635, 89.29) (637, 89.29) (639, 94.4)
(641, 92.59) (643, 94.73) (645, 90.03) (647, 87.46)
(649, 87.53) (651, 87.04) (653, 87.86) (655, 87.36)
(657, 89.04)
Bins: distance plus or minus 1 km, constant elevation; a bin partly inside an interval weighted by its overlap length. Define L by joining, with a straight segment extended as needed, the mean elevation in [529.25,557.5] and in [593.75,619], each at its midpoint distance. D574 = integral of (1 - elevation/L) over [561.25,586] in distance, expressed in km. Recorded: 1.6 km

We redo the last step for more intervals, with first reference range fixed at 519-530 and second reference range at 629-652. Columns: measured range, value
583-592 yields 0.81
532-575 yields 4.98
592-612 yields 0.36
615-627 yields 0.24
